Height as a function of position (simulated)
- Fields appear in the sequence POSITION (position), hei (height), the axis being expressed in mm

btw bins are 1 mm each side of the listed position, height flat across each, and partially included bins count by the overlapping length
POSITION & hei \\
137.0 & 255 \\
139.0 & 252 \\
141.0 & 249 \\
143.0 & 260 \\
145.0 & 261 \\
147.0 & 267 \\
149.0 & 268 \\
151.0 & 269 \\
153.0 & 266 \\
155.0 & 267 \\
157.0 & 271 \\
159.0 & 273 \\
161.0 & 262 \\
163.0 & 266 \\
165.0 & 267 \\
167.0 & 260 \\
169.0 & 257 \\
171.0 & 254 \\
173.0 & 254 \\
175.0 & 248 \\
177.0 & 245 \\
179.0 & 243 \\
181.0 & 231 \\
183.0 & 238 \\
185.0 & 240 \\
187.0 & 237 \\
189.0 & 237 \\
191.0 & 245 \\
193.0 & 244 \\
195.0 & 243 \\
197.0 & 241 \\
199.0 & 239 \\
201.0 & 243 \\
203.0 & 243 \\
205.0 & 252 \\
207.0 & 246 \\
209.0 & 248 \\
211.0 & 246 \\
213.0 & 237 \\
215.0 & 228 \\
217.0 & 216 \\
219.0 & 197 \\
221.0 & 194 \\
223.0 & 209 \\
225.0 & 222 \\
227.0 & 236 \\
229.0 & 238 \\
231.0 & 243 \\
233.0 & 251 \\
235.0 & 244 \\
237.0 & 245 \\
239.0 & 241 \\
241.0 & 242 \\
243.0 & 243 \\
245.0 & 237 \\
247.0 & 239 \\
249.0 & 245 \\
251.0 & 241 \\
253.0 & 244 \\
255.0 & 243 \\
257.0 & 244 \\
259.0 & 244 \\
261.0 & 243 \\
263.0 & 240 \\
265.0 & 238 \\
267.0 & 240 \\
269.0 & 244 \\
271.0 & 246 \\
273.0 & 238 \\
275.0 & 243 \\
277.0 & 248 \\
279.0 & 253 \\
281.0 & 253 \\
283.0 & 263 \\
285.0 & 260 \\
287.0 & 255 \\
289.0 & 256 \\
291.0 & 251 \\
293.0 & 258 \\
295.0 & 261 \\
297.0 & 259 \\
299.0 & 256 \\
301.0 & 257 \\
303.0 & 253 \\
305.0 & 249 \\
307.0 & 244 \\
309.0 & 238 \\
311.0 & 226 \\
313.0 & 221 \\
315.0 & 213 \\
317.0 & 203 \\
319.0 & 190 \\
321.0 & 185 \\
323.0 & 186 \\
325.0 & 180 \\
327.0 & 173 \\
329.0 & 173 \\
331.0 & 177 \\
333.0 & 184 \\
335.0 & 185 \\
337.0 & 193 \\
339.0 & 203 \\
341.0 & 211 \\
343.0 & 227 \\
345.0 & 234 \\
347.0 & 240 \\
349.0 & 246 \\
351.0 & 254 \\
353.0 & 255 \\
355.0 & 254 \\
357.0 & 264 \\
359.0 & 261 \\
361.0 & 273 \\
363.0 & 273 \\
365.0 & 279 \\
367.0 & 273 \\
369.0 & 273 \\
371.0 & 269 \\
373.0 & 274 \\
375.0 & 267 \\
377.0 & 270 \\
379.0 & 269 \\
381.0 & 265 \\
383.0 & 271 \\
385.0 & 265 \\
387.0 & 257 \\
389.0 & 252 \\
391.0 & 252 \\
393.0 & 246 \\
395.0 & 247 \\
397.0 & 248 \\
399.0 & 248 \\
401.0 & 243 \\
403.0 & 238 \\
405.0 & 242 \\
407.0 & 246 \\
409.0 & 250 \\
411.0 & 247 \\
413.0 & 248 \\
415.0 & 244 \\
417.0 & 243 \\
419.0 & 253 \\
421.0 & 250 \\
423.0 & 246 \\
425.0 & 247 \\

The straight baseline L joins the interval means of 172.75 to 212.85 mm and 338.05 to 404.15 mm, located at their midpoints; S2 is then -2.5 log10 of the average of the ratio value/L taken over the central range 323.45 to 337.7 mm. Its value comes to 0.36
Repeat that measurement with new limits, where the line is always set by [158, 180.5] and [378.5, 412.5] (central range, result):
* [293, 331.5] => 0.16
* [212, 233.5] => 0.14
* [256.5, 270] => 0.06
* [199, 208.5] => 0.05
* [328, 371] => 0.08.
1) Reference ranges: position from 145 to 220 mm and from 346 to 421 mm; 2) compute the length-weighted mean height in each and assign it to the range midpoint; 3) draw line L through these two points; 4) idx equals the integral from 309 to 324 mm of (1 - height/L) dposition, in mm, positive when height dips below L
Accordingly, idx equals 2.8 mm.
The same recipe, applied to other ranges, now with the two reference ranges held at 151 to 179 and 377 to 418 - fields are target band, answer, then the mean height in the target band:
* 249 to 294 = 1.6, 247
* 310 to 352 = 8.1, 205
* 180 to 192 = 1.0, 238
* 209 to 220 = 1.3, 227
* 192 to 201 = 0.6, 242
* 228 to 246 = 1.0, 243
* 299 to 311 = 0.4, 247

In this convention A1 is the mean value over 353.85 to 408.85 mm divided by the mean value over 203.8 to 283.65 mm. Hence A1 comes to 1.1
